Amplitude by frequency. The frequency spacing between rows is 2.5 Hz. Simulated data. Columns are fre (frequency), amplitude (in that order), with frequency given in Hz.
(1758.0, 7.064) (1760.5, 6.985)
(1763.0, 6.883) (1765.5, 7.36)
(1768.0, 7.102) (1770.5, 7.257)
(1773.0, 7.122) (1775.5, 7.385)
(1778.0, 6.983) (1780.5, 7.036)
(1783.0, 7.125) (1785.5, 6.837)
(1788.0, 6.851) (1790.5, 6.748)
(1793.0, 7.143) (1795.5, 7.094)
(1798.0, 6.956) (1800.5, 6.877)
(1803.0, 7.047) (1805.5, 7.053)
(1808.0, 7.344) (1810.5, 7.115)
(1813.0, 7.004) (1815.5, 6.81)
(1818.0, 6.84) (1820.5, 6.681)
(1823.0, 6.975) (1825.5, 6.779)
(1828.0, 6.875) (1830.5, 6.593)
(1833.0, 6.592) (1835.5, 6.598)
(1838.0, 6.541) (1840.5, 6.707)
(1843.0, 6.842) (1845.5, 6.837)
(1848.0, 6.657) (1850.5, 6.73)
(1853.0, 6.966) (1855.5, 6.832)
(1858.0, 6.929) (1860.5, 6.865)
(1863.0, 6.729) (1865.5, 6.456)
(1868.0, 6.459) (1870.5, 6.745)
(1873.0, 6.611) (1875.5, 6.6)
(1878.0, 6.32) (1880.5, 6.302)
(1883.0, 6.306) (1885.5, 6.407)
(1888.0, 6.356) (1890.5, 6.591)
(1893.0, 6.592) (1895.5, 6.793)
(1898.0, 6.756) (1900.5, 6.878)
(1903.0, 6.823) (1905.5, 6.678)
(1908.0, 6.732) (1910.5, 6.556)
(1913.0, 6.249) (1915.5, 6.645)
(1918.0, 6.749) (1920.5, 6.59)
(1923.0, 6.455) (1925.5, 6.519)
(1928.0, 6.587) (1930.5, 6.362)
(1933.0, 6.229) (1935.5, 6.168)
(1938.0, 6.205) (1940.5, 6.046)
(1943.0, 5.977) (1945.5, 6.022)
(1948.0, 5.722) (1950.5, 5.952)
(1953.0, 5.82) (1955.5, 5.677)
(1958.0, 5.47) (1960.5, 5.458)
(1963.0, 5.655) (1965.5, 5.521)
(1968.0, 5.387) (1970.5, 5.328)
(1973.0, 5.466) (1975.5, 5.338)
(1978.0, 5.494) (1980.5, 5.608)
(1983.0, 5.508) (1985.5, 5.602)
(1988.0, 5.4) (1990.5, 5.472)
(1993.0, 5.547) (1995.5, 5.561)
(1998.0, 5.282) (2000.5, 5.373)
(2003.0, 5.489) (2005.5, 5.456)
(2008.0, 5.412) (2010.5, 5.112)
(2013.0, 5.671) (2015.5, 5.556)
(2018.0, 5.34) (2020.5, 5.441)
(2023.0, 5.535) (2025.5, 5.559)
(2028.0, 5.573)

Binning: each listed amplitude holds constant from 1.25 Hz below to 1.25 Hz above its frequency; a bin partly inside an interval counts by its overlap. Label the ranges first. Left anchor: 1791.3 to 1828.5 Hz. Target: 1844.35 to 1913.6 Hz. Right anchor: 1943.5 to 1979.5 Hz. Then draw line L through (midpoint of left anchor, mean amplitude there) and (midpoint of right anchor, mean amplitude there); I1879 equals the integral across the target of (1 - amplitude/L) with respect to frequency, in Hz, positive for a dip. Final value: -3.2 Hz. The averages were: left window 6.97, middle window 6.64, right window 5.6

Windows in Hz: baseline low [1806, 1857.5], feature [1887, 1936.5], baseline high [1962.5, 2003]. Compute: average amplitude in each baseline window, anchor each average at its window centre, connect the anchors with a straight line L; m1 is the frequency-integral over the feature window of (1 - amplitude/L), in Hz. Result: -3.8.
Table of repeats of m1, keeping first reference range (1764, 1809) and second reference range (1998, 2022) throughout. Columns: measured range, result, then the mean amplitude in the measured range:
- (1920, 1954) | -1.3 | 6.18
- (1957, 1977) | 1.0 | 5.45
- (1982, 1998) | 0.2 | 5.5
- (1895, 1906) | -1.0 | 6.79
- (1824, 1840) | 0.2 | 6.67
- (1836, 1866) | -0.8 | 6.76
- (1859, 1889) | -0.4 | 6.52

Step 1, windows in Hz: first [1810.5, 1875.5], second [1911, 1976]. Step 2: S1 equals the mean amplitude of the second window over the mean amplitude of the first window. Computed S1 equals 0.9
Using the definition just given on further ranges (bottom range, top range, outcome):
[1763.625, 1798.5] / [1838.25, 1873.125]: 0.95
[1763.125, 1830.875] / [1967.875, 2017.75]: 0.78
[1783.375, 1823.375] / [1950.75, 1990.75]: 0.79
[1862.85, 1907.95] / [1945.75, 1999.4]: 0.84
